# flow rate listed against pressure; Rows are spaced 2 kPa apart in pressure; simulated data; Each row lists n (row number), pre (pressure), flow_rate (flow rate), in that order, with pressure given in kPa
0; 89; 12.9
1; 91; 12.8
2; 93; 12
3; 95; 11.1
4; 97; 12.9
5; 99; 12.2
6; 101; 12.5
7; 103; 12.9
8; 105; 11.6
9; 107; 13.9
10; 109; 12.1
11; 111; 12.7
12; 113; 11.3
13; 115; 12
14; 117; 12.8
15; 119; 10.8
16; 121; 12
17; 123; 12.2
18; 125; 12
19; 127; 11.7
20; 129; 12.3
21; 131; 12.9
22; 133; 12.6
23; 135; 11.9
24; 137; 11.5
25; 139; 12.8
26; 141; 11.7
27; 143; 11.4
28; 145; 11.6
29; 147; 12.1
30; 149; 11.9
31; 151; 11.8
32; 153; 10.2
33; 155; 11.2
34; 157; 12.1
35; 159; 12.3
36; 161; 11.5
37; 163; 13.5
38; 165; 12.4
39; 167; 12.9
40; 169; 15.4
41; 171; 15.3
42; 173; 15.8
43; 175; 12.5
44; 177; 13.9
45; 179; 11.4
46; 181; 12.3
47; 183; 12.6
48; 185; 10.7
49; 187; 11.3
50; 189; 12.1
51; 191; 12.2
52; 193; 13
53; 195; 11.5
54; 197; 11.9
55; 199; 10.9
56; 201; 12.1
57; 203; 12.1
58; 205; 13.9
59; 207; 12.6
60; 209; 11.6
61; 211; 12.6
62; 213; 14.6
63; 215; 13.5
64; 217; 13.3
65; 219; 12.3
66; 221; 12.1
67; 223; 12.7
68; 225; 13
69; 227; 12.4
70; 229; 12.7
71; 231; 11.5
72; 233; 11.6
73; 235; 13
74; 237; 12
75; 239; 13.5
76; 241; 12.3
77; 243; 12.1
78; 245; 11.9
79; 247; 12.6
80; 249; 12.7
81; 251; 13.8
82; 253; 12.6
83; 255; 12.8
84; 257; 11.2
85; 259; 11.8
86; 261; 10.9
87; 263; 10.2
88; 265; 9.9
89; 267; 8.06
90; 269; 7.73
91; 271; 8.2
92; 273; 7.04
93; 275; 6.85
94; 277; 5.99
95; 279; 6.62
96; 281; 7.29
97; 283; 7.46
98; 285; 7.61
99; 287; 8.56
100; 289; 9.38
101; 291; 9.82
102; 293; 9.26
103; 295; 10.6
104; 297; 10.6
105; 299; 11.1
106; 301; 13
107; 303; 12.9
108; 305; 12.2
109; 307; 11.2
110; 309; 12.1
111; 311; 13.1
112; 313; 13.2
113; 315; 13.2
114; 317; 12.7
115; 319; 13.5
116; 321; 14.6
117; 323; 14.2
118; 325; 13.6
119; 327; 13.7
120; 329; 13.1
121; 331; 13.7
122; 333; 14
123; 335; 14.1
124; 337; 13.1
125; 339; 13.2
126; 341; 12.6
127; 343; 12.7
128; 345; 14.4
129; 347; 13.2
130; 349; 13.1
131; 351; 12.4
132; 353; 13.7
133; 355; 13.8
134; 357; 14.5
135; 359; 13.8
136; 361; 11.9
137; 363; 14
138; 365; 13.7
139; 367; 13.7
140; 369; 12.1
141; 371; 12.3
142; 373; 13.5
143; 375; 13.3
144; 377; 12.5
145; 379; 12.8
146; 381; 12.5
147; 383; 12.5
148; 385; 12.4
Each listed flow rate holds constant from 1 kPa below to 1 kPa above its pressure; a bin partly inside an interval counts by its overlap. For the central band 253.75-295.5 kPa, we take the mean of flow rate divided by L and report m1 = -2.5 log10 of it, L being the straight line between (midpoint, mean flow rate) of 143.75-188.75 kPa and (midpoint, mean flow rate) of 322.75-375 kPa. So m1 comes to 0.41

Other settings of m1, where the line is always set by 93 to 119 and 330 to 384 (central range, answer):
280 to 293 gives 0.47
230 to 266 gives 0.07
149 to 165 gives 0.05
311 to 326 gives -0.04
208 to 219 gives -0.03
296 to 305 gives 0.09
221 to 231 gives 0.02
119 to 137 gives 0.02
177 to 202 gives 0.06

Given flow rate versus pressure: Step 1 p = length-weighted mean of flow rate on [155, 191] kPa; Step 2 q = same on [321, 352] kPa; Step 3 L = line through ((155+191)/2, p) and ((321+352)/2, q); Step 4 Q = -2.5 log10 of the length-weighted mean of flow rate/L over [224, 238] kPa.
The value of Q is 0.06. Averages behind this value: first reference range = 12.8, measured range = 12.3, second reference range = 13.4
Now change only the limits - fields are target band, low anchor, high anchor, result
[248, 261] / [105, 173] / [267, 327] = -0.13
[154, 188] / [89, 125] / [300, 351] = -0.02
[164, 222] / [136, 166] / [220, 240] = -0.05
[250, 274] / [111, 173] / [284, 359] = 0.20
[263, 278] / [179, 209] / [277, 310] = 0.30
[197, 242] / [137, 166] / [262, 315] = -0.16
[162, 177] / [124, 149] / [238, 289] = -0.21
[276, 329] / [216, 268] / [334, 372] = 0.15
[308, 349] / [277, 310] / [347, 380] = -0.17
